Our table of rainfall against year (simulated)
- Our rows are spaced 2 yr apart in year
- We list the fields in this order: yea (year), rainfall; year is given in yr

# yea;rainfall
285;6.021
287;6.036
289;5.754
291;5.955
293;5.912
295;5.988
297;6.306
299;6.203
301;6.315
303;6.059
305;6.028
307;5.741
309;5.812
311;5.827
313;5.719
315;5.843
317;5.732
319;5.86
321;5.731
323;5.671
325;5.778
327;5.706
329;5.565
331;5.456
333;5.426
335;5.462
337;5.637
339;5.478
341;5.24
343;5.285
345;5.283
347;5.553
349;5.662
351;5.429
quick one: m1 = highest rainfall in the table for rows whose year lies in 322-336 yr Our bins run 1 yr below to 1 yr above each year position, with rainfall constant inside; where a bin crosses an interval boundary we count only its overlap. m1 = 5.778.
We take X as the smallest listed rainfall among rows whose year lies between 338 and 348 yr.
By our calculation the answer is 5.24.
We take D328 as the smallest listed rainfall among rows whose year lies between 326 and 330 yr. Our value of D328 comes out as 5.565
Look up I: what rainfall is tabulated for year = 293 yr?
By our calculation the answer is 5.912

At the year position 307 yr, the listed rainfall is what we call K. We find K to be 5.741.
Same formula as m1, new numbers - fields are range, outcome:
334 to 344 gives 5.637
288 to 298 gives 6.306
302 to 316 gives 6.059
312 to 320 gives 5.86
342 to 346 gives 5.285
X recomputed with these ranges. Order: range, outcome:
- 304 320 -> 5.719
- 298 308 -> 5.741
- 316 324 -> 5.671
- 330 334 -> 5.426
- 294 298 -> 5.988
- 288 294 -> 5.754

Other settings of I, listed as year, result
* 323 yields 5.671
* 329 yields 5.565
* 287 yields 6.036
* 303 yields 6.059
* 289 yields 5.754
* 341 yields 5.24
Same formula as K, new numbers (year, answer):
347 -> 5.553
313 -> 5.719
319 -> 5.86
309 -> 5.812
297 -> 6.306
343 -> 5.285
